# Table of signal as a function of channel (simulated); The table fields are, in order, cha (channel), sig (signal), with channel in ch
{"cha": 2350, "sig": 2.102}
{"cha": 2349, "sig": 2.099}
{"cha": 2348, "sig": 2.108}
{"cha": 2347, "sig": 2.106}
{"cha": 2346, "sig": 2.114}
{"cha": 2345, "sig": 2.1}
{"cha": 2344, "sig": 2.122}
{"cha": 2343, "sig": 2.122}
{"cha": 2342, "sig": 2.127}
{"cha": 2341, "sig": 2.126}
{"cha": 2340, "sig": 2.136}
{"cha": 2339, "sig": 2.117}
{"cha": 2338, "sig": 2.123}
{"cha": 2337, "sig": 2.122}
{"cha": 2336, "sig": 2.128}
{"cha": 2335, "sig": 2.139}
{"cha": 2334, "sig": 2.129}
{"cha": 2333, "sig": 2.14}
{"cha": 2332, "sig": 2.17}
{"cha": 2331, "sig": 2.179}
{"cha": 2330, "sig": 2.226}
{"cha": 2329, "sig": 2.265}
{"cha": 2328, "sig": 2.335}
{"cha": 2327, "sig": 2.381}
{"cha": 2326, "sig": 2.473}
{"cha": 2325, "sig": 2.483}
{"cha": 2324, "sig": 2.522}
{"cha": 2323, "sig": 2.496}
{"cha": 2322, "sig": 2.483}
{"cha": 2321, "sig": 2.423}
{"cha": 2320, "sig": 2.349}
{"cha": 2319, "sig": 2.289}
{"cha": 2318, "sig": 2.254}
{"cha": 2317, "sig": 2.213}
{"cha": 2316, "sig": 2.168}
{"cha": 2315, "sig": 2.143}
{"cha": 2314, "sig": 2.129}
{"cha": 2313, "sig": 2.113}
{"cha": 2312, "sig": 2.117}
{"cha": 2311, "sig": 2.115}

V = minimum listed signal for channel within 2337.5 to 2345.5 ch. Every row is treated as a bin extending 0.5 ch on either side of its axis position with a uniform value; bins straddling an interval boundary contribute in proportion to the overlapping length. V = 2.1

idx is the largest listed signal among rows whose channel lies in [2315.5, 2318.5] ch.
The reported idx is 2.254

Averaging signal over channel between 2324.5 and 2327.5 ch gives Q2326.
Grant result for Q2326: 2.45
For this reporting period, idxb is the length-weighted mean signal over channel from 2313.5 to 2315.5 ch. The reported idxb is 2.14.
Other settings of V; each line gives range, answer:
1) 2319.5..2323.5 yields 2.349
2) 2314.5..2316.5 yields 2.143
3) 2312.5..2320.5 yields 2.113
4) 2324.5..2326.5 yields 2.473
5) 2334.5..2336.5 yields 2.128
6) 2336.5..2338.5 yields 2.122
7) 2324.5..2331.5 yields 2.179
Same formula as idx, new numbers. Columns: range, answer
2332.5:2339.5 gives 2.14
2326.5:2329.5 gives 2.381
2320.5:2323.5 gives 2.496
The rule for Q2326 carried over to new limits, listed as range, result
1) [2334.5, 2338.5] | 2.13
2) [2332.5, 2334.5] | 2.13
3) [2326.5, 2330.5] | 2.3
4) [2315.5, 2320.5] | 2.25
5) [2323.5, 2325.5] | 2.5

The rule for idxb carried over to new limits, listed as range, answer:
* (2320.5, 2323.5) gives 2.47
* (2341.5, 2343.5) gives 2.12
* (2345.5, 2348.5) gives 2.11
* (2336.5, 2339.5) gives 2.12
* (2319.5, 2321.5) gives 2.39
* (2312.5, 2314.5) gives 2.12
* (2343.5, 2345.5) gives 2.11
